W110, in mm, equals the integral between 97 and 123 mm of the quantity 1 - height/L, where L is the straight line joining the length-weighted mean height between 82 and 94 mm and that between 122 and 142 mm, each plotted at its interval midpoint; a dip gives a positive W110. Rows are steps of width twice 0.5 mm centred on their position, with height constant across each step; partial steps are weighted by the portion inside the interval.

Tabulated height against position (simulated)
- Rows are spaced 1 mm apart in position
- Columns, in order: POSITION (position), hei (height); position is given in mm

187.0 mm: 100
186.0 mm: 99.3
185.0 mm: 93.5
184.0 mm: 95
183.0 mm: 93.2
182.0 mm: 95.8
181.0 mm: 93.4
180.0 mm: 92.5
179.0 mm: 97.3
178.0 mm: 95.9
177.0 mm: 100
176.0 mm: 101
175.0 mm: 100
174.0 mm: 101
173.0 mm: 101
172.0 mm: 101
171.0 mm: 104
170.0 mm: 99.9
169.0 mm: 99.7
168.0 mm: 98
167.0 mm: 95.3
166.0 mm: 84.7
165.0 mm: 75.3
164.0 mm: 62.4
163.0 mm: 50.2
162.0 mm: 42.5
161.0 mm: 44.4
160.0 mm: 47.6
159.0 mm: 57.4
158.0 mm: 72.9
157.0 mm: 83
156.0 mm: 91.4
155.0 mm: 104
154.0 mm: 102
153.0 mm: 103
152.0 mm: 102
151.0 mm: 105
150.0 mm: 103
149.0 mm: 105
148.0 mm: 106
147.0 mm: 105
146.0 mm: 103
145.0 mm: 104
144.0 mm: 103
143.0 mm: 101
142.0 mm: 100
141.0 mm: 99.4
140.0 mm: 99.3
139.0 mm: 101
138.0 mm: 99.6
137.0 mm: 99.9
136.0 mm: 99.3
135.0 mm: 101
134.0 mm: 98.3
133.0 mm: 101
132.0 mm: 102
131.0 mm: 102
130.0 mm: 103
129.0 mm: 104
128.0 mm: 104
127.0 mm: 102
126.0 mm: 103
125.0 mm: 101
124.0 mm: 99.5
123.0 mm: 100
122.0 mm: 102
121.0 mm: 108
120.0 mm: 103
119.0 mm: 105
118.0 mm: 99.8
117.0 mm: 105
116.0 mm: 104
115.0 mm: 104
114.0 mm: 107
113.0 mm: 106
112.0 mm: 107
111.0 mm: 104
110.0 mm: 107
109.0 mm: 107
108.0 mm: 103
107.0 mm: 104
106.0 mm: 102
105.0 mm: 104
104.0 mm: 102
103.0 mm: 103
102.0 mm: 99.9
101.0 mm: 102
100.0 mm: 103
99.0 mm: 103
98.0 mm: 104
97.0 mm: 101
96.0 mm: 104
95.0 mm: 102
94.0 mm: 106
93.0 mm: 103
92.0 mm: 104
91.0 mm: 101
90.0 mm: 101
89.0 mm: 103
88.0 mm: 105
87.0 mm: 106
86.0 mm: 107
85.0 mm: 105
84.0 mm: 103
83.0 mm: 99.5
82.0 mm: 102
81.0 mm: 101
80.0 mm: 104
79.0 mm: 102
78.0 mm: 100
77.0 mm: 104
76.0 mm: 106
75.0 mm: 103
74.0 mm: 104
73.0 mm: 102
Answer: -0.4 mm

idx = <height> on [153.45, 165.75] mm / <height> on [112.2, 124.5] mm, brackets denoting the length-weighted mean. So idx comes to 0.7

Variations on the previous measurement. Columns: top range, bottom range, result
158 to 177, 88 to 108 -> 0.79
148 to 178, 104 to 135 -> 0.85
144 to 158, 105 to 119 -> 0.96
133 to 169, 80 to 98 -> 0.87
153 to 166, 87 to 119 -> 0.69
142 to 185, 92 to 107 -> 0.89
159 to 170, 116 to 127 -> 0.69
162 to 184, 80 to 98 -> 0.89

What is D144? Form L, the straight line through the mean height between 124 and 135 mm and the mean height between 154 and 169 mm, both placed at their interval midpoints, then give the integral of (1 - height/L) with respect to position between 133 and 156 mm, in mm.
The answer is -3.5 mm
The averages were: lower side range 102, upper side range 74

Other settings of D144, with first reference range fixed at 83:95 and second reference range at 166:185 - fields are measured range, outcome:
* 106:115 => -0.3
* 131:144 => 0.0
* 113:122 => -0.2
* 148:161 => 1.4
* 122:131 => -0.1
